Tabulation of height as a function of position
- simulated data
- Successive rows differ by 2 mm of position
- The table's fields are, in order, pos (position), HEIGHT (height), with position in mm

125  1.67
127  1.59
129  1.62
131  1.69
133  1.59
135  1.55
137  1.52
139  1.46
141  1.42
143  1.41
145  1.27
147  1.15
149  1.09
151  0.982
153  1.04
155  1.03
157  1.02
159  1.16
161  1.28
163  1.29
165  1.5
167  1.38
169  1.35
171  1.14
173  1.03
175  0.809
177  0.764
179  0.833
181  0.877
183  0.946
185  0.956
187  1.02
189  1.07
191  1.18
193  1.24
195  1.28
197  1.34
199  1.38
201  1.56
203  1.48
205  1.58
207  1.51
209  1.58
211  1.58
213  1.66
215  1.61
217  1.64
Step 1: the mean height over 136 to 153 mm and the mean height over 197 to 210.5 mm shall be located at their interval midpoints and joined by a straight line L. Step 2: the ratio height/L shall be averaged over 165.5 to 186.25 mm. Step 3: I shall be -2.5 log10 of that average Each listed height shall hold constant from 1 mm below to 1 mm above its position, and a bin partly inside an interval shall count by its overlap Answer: 0.34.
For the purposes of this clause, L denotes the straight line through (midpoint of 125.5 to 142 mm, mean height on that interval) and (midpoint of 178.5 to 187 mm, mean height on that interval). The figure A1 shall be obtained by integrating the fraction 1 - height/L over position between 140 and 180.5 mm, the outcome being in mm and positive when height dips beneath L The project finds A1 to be 2.1 mm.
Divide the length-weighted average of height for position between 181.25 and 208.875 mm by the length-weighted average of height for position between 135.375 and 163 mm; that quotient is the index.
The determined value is 1.0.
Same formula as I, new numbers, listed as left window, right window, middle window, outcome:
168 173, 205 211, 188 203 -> 0.11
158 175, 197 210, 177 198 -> 0.30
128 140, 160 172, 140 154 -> 0.23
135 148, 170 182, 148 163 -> 0.08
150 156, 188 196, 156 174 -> -0.16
